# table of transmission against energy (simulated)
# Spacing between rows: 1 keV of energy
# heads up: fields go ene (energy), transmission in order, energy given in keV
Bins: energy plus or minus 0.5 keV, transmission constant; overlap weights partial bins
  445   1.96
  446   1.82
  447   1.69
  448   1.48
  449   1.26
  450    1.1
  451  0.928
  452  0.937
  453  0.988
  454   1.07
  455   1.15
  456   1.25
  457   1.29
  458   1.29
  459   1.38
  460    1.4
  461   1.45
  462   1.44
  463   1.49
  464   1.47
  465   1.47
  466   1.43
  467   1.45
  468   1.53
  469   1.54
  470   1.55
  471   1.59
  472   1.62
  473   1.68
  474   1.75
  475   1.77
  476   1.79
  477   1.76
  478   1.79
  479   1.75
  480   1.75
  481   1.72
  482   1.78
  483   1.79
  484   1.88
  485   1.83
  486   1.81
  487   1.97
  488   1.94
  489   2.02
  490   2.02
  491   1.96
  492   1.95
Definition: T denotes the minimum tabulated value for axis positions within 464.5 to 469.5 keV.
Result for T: 1.43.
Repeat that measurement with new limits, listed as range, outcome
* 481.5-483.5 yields 1.78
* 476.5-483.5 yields 1.72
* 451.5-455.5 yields 0.937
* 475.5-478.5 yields 1.76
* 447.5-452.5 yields 0.928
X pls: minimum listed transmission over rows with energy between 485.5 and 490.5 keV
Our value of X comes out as 1.81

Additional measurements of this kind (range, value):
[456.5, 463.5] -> 1.29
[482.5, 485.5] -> 1.79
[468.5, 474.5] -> 1.54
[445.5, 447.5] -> 1.69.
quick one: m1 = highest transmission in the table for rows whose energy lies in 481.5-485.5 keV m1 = 1.88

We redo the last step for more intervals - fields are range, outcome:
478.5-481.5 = 1.75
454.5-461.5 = 1.45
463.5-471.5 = 1.59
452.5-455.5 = 1.15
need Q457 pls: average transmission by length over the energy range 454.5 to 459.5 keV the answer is 1.27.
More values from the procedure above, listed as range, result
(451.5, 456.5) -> 1.08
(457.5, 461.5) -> 1.38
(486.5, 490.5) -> 1.99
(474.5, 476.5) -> 1.78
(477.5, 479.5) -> 1.77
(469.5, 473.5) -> 1.61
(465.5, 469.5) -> 1.49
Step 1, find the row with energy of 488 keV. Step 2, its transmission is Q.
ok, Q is 1.94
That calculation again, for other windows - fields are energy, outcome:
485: 1.83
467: 1.45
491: 1.96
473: 1.68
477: 1.76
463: 1.49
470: 1.55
